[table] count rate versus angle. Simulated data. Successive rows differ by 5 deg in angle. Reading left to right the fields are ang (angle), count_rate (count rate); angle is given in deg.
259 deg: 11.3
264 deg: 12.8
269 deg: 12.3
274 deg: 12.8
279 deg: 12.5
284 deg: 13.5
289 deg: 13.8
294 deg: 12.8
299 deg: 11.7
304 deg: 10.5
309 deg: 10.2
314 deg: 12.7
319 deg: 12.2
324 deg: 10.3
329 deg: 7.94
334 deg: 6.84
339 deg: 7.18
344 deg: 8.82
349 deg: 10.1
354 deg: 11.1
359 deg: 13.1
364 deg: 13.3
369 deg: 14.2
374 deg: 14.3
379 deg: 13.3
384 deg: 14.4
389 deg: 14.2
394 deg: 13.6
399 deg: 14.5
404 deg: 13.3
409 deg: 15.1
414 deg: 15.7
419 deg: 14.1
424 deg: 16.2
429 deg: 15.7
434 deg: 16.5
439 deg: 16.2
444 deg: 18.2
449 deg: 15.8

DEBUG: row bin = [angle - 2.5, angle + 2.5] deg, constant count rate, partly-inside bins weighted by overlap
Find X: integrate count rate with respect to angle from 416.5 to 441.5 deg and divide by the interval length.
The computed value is 15.7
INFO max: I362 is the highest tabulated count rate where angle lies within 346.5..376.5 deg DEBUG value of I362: 14.3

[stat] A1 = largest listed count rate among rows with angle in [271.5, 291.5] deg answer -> 13.8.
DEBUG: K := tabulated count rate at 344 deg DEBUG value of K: 8.82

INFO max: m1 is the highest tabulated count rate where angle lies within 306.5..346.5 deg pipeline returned 12.7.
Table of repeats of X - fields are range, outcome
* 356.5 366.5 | 13.2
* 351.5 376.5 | 13.2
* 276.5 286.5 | 13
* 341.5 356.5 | 10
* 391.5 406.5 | 13.8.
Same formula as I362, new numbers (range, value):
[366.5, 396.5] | 14.4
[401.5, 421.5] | 15.7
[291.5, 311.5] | 12.8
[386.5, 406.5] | 14.5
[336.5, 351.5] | 10.1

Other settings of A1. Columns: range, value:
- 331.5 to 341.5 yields 7.18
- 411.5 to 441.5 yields 16.5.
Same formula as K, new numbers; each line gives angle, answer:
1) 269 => 12.3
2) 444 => 18.2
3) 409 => 15.1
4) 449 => 15.8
